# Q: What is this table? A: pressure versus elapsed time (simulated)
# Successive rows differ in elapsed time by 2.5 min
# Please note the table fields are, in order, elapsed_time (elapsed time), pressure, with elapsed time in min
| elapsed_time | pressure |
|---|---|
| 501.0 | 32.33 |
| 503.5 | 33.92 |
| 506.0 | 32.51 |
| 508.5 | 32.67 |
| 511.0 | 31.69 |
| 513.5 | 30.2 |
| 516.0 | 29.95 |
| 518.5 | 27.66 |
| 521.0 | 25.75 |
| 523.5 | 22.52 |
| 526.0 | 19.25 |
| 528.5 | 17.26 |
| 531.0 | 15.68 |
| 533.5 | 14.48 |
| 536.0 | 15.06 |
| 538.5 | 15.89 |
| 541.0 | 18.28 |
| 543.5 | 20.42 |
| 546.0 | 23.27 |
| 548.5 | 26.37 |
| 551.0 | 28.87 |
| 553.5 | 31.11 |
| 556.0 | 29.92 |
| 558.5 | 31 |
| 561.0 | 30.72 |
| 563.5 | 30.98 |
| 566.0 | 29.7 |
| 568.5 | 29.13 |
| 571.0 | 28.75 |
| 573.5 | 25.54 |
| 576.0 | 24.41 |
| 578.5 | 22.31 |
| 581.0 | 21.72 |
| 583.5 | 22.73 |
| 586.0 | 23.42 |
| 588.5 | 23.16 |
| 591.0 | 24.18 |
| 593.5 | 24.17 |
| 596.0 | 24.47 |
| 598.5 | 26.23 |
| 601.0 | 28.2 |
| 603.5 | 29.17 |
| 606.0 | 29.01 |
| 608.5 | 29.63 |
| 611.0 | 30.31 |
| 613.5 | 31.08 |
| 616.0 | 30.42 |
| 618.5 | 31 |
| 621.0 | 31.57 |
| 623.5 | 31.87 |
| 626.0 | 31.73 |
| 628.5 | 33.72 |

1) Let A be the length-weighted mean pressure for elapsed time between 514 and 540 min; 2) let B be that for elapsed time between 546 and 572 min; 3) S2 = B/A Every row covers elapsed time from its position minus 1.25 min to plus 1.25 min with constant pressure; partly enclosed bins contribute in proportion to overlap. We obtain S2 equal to 1.4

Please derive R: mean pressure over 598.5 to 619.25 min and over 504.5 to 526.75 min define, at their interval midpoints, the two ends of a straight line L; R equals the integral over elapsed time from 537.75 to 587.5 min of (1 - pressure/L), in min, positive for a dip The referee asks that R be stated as 5.40 min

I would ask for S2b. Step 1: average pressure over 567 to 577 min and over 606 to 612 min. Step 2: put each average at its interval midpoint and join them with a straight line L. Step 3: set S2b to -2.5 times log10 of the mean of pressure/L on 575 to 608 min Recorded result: 0.14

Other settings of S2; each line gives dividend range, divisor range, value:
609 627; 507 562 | 1.27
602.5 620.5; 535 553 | 1.39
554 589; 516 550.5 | 1.30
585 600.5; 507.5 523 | 0.84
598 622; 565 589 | 1.19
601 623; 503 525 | 1.03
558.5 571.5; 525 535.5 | 1.82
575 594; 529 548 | 1.30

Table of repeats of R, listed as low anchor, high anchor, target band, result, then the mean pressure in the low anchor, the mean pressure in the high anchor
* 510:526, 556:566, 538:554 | 3.3 min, 27.2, 30.6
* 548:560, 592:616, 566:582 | 1.8 min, 29.7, 28.1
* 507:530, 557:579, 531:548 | 5.7 min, 26.3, 28.3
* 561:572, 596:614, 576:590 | 3.1 min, 29.8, 28.7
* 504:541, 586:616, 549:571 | -4.0 min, 23.6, 27.2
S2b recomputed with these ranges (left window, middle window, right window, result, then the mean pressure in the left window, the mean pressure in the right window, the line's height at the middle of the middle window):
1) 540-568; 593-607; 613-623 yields 0.118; 27.5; 31.1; 30.1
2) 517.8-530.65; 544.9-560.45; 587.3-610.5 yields -0.206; 21.8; 26.6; 23.6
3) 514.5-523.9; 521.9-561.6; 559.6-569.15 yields 0.270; 26.9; 30.2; 28.6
